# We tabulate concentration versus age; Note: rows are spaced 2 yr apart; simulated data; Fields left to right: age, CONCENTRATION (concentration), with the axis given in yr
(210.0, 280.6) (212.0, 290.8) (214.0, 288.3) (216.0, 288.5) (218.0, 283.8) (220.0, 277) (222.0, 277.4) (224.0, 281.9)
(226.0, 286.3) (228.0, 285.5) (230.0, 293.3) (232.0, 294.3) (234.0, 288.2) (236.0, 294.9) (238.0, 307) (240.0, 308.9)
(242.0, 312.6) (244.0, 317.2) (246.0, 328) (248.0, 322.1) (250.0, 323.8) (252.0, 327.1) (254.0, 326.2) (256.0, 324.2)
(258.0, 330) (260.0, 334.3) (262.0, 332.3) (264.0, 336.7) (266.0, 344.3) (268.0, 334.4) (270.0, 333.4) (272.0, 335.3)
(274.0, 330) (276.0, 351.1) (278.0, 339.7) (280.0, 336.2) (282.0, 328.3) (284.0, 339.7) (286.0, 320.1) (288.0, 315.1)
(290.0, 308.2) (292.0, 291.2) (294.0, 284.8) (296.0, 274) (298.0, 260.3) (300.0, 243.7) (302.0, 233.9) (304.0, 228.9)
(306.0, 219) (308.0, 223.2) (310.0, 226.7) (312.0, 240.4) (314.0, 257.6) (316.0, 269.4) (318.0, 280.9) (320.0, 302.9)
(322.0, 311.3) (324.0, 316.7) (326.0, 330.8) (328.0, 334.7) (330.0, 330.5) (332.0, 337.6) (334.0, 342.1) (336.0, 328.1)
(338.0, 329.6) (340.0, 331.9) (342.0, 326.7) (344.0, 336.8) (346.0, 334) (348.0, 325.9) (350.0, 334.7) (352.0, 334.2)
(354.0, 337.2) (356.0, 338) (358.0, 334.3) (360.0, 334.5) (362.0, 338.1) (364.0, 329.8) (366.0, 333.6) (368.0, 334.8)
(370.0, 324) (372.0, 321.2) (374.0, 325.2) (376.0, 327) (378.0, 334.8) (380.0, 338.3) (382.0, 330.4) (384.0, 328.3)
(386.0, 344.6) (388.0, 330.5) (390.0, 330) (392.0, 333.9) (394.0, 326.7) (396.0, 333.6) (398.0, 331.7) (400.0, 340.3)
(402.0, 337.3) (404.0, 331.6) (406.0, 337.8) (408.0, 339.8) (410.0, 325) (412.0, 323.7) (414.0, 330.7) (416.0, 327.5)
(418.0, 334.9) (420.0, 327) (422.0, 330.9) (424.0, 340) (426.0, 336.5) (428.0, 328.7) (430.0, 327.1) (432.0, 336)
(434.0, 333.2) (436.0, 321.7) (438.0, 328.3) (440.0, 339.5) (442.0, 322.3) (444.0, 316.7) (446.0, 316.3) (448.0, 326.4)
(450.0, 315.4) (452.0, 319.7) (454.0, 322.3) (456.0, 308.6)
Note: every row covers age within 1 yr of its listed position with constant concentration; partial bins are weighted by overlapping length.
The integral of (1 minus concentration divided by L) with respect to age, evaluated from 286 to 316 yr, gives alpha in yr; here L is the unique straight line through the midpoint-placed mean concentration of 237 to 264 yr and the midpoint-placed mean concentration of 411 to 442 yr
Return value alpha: 6.0 yr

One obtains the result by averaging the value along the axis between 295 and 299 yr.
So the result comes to 267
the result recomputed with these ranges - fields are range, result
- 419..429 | 333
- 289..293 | 300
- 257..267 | 336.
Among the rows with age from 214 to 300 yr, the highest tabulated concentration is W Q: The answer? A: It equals 351.1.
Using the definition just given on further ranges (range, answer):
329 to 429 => 344.6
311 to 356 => 342.1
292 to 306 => 291.2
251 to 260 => 334.3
